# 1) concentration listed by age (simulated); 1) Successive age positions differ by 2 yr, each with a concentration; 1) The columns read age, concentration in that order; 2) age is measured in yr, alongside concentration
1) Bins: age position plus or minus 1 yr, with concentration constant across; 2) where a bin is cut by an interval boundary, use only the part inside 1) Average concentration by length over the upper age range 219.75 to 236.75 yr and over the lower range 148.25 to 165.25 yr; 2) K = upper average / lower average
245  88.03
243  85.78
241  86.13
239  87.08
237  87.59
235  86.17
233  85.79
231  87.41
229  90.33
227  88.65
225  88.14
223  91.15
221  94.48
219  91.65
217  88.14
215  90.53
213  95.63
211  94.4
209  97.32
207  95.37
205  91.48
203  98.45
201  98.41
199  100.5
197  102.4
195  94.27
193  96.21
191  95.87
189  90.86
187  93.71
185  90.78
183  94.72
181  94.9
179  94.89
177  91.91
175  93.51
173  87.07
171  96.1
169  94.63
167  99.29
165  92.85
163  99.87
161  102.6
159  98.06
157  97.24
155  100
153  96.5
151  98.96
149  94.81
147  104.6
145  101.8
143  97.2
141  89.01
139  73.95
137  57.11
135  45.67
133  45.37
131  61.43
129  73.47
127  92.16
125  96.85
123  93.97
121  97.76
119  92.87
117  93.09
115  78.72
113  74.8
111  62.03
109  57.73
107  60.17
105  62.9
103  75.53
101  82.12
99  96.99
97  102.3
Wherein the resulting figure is 0.91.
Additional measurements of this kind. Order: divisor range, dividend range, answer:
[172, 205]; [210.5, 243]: 0.94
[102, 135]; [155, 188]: 1.27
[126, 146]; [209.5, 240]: 1.22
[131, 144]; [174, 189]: 1.38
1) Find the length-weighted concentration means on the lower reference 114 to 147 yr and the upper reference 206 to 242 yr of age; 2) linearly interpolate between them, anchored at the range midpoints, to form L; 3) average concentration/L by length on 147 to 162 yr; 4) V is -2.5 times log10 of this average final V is -0.18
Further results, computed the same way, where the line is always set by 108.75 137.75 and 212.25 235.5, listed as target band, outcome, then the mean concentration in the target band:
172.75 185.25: -0.12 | 93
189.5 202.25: -0.14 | 97.7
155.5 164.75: -0.22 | 98.9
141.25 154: -0.24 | 98.4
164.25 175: -0.15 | 94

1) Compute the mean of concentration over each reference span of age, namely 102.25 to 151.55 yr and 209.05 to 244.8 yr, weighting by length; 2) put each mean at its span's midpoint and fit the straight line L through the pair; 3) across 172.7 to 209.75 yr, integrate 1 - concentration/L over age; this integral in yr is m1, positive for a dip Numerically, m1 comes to -4.0 yr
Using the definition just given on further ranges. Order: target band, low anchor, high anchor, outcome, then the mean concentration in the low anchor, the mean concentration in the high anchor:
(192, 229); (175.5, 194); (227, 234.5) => -1.5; 93.8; 87.8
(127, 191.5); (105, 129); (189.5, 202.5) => 0.7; 80.7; 97.7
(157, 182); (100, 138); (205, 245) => -4.3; 73.9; 90.1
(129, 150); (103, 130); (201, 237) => 1.4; 79.6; 91.6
